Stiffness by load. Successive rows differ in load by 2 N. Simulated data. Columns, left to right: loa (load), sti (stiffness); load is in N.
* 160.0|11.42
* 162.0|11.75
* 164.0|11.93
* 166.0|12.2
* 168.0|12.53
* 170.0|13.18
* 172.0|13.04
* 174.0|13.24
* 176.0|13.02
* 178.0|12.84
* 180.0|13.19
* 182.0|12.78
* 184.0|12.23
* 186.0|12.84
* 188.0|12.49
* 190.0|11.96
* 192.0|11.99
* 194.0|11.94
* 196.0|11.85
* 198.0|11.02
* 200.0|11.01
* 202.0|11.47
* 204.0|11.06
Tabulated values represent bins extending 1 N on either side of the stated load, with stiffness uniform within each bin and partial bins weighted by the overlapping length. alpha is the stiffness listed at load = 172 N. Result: 13.04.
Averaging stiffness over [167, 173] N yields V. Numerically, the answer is 12.9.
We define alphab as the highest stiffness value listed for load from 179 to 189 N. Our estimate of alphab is 13.19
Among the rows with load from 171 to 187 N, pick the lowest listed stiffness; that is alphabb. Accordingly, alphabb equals 12.23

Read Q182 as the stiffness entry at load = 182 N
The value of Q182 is 12.78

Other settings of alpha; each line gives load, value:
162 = 11.75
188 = 12.49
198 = 11.02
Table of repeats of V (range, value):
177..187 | 12.8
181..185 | 12.5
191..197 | 11.9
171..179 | 13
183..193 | 12.3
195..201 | 11.3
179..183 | 13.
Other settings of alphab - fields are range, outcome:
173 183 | 13.24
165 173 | 13.18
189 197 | 11.99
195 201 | 11.85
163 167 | 12.2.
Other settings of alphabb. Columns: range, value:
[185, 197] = 11.85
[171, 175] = 13.04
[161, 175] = 11.75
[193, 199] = 11.02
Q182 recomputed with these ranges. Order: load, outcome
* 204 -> 11.06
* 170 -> 13.18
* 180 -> 13.19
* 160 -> 11.42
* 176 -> 13.02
